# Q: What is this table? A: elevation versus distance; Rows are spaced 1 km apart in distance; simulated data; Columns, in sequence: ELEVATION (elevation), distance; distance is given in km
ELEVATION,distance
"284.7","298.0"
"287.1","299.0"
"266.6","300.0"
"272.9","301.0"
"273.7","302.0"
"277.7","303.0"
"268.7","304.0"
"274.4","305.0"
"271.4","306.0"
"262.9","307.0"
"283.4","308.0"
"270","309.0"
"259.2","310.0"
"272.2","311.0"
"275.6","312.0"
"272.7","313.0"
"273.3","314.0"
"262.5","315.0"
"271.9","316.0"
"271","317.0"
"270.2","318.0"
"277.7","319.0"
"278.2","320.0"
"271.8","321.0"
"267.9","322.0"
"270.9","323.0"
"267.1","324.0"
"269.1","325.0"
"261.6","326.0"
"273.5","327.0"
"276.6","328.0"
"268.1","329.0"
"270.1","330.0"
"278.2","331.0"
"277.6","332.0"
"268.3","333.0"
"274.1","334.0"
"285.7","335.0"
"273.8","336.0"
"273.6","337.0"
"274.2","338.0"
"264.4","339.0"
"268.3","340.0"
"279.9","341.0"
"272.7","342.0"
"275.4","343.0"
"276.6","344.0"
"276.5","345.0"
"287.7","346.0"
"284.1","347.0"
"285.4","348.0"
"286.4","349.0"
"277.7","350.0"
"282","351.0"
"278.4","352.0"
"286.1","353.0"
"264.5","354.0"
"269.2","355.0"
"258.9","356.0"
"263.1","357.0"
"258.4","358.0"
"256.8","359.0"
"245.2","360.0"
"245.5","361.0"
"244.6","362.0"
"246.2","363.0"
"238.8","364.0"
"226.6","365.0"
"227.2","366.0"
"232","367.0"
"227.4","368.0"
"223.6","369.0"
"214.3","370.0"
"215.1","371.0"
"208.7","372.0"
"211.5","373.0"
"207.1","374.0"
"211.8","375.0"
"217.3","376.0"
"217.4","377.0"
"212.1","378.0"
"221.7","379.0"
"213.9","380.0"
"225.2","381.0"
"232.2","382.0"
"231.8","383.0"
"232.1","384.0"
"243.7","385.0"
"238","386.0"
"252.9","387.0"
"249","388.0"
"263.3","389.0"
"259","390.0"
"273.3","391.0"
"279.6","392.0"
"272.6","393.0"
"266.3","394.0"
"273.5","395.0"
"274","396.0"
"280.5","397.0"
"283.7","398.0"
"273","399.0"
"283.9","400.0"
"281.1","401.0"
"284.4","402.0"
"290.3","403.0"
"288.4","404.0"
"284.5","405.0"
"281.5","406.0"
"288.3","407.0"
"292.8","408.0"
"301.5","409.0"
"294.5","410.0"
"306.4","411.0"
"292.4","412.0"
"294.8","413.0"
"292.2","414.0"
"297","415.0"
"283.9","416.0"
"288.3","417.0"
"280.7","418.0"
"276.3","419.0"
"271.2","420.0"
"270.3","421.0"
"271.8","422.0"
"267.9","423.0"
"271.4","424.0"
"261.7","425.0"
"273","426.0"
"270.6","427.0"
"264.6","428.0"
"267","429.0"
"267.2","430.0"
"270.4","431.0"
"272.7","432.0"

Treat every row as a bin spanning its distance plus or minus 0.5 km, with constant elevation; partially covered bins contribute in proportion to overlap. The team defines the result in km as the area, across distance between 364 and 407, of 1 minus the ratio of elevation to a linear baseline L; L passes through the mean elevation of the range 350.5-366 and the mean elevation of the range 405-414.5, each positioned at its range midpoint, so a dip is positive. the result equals 4.5 km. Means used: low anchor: 257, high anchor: 293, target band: 248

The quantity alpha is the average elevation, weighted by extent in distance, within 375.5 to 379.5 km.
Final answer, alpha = 217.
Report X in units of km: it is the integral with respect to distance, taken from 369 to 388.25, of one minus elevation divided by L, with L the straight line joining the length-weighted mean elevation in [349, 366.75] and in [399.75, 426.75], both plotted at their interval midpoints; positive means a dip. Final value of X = 3.2 km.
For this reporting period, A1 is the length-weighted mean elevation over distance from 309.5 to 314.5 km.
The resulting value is 271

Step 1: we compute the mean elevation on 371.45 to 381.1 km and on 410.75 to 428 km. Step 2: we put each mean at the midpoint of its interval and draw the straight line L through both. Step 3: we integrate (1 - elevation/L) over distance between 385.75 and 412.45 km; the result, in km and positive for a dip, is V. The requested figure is -3.2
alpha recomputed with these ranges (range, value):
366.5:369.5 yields 228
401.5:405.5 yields 287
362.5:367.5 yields 234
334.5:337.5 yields 278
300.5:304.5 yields 273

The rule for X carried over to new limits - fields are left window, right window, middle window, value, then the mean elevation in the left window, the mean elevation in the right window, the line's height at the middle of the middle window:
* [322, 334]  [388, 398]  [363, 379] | 3.0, 271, 271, 271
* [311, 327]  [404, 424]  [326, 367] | 1.1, 271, 286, 275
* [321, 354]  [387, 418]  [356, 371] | 2.1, 275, 282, 278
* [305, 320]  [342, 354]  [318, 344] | 0.3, 271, 280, 276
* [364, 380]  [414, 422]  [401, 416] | -1.3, 219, 281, 268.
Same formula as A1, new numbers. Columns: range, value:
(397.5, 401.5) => 280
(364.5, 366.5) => 227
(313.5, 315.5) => 268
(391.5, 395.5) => 273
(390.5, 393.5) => 275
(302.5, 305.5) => 274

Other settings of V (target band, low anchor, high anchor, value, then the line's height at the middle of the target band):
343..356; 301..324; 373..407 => -0.75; 263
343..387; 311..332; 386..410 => 4.77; 275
